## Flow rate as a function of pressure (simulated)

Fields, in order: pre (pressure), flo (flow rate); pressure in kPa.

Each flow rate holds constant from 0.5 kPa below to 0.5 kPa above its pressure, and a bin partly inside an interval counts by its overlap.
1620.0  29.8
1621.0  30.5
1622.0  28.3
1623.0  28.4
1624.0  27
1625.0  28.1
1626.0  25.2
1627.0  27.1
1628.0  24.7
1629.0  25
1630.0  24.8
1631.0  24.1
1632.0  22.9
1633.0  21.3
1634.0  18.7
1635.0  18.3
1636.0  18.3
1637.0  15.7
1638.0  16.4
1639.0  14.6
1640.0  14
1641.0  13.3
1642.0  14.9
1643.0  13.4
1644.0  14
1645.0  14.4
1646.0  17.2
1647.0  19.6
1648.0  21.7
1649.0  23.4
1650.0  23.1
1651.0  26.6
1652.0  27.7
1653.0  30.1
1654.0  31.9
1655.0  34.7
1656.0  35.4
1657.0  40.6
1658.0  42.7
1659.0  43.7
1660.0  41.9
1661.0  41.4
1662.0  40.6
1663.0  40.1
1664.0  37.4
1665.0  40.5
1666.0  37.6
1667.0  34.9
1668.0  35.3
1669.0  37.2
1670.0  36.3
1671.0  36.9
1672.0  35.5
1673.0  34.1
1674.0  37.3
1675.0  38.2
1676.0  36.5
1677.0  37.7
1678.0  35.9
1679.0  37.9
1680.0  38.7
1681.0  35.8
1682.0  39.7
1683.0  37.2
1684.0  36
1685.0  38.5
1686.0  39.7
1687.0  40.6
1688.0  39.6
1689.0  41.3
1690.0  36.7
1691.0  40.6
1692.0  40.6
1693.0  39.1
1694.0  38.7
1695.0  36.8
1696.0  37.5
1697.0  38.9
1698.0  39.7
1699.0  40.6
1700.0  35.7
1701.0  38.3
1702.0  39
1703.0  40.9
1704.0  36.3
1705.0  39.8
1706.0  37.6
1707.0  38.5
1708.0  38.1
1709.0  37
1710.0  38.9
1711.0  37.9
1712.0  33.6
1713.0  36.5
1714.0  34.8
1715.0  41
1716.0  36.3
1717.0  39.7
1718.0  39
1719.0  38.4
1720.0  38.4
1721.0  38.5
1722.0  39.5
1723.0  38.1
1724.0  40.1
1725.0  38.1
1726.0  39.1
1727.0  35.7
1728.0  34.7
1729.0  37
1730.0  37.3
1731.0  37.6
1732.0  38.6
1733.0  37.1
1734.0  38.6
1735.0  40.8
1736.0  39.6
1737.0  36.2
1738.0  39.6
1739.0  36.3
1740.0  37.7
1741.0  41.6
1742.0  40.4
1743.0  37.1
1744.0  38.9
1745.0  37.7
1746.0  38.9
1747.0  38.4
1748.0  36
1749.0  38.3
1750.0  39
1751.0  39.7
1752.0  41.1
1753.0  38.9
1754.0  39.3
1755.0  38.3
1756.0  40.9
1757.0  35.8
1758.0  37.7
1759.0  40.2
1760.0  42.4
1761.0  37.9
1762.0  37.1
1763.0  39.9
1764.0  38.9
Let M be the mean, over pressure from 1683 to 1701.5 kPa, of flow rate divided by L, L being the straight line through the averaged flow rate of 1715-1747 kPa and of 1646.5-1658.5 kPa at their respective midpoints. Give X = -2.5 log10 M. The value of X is -0.14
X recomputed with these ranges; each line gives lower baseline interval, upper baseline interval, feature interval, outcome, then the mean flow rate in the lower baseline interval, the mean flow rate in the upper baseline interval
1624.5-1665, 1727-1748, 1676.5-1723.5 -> -0.16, 25.9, 38.1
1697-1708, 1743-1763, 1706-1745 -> 0.02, 38.6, 38.8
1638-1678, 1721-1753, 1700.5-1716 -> -0.07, 30.6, 38.4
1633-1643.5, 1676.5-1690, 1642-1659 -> -0.16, 16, 38.3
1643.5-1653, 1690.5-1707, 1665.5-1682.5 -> -0.22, 21.3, 38.7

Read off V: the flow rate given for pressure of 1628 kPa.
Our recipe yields 24.7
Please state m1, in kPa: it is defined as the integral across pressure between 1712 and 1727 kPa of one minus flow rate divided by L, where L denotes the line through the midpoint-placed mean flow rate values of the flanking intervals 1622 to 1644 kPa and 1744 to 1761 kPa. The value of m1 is -1.9 kPa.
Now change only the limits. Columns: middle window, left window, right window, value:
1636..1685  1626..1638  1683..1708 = -1.65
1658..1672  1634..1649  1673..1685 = -4.60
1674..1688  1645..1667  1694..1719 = -0.99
